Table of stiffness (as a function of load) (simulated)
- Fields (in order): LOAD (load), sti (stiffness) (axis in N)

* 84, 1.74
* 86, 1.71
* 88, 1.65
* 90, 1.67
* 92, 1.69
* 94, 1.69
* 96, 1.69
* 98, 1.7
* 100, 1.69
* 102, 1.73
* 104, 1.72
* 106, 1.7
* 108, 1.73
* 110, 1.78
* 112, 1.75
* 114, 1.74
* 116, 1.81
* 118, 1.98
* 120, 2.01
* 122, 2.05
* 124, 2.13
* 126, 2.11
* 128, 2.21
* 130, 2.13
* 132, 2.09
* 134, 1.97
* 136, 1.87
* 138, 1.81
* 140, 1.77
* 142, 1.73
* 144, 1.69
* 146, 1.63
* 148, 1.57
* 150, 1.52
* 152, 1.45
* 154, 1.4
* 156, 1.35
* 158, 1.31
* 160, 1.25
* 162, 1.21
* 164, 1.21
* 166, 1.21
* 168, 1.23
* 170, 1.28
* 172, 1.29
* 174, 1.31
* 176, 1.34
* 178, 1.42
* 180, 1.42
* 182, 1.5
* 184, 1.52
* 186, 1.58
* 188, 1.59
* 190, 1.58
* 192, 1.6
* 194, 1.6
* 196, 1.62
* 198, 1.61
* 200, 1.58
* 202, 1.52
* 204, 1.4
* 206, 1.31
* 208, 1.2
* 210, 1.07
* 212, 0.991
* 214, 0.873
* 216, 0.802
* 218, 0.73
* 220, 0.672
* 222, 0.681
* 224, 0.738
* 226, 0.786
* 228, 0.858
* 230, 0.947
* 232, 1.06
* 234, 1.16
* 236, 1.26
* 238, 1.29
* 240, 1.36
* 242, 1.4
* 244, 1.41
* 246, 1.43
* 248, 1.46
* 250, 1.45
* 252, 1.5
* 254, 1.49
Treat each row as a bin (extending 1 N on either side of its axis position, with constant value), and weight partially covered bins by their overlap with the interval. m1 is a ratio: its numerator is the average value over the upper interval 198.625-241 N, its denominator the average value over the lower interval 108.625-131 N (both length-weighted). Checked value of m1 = 0.5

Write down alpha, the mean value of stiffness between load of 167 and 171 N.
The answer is 1.25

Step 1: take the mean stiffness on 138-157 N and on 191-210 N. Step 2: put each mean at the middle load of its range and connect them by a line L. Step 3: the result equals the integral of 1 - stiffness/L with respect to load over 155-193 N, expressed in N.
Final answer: 3.6 N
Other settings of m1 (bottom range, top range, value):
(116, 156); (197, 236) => 0.58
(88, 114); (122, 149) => 1.11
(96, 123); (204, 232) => 0.51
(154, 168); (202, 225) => 0.77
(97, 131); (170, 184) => 0.74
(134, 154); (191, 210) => 0.88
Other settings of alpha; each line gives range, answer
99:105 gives 1.71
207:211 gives 1.14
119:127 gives 2.08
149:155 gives 1.46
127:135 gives 2.1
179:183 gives 1.46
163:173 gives 1.24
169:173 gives 1.29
